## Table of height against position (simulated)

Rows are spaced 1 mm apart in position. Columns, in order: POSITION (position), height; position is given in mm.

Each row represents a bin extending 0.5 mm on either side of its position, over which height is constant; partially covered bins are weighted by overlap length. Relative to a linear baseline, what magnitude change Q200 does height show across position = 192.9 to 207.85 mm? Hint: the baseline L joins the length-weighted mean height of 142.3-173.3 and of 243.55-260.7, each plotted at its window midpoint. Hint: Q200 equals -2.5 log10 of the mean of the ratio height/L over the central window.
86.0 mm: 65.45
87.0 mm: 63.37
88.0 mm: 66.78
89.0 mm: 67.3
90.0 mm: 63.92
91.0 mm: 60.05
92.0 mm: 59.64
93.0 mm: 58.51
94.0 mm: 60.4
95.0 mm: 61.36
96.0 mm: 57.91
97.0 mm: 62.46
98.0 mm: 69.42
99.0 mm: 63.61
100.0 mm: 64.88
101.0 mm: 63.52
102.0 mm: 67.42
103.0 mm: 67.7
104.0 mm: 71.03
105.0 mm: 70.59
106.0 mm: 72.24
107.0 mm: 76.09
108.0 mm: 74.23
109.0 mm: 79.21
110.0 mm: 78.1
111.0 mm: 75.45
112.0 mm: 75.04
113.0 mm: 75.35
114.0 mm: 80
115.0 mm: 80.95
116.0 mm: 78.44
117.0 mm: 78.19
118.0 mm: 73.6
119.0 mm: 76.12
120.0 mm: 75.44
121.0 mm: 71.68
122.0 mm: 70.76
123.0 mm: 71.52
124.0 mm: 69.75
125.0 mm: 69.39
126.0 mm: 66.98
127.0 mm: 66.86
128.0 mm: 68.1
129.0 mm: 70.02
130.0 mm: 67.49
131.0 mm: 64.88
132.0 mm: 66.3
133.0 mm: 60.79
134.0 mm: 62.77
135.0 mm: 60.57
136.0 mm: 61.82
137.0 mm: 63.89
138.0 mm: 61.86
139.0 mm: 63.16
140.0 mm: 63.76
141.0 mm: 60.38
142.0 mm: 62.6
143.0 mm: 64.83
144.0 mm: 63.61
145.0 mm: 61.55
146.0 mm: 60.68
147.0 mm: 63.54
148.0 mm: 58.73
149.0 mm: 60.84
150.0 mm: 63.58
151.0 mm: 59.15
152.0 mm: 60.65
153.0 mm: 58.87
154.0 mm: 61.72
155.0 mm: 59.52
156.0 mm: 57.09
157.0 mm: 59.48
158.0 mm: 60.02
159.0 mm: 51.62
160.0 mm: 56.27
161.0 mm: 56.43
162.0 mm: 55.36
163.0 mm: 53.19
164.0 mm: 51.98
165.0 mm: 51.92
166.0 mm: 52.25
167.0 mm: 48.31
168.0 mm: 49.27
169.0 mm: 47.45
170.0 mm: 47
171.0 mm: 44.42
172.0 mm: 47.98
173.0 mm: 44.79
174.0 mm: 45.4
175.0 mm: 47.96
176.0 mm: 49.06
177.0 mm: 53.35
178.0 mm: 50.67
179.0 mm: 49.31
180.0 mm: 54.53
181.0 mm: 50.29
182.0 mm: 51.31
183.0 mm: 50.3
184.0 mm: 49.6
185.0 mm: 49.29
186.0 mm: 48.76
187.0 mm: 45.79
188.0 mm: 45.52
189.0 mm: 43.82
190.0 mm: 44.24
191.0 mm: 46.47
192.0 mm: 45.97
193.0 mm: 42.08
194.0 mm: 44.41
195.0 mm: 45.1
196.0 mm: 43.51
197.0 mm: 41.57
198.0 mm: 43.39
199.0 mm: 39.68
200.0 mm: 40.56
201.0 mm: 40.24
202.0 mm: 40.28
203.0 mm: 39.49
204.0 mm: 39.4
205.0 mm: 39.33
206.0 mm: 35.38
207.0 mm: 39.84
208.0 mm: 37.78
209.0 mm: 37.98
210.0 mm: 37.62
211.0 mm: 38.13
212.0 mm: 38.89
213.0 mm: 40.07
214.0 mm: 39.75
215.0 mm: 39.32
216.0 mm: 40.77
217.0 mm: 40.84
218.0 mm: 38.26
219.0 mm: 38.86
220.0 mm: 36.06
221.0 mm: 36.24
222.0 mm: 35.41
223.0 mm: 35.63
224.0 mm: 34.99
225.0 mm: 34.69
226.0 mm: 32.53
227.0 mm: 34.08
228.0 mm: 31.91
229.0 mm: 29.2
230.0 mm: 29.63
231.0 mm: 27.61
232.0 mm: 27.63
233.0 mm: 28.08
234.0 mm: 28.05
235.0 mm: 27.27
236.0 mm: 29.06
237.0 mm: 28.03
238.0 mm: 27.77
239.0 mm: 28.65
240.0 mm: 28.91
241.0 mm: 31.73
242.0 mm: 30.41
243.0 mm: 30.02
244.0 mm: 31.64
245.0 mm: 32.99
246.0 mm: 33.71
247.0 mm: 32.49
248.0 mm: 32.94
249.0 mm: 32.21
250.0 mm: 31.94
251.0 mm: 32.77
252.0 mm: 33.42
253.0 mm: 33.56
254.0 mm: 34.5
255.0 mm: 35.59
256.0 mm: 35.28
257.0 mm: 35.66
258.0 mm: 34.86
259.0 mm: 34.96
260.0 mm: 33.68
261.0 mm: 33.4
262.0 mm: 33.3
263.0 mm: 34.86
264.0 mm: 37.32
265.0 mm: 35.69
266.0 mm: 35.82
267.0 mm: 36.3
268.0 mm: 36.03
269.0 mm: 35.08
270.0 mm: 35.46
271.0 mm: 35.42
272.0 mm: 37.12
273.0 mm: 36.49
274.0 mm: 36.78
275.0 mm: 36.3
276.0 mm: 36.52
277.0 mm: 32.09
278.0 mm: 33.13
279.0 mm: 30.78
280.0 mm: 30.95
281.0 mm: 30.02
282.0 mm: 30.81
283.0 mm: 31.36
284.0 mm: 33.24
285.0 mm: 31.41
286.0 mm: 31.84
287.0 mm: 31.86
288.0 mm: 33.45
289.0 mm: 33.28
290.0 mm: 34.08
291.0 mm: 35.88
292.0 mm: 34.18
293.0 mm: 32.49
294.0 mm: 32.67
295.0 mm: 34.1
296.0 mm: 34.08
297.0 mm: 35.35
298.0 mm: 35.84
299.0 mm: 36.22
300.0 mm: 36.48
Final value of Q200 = 0.13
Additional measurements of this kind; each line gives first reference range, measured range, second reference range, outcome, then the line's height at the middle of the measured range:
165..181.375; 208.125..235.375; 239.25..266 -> 0.14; 39.4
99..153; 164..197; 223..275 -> 0.10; 52.5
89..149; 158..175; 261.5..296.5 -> 0.14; 57.6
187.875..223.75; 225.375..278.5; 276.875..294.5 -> 0.09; 35.7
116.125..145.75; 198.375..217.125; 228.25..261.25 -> 0.10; 43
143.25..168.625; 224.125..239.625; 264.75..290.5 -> 0.39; 42.7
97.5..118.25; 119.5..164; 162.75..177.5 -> -0.05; 59.9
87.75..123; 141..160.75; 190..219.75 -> -0.07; 56.5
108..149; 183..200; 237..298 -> 0.17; 52.7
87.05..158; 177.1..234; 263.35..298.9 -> 0.23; 49.6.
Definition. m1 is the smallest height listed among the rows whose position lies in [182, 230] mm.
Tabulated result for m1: 29.2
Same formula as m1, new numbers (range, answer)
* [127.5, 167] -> 48.31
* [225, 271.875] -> 27.27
